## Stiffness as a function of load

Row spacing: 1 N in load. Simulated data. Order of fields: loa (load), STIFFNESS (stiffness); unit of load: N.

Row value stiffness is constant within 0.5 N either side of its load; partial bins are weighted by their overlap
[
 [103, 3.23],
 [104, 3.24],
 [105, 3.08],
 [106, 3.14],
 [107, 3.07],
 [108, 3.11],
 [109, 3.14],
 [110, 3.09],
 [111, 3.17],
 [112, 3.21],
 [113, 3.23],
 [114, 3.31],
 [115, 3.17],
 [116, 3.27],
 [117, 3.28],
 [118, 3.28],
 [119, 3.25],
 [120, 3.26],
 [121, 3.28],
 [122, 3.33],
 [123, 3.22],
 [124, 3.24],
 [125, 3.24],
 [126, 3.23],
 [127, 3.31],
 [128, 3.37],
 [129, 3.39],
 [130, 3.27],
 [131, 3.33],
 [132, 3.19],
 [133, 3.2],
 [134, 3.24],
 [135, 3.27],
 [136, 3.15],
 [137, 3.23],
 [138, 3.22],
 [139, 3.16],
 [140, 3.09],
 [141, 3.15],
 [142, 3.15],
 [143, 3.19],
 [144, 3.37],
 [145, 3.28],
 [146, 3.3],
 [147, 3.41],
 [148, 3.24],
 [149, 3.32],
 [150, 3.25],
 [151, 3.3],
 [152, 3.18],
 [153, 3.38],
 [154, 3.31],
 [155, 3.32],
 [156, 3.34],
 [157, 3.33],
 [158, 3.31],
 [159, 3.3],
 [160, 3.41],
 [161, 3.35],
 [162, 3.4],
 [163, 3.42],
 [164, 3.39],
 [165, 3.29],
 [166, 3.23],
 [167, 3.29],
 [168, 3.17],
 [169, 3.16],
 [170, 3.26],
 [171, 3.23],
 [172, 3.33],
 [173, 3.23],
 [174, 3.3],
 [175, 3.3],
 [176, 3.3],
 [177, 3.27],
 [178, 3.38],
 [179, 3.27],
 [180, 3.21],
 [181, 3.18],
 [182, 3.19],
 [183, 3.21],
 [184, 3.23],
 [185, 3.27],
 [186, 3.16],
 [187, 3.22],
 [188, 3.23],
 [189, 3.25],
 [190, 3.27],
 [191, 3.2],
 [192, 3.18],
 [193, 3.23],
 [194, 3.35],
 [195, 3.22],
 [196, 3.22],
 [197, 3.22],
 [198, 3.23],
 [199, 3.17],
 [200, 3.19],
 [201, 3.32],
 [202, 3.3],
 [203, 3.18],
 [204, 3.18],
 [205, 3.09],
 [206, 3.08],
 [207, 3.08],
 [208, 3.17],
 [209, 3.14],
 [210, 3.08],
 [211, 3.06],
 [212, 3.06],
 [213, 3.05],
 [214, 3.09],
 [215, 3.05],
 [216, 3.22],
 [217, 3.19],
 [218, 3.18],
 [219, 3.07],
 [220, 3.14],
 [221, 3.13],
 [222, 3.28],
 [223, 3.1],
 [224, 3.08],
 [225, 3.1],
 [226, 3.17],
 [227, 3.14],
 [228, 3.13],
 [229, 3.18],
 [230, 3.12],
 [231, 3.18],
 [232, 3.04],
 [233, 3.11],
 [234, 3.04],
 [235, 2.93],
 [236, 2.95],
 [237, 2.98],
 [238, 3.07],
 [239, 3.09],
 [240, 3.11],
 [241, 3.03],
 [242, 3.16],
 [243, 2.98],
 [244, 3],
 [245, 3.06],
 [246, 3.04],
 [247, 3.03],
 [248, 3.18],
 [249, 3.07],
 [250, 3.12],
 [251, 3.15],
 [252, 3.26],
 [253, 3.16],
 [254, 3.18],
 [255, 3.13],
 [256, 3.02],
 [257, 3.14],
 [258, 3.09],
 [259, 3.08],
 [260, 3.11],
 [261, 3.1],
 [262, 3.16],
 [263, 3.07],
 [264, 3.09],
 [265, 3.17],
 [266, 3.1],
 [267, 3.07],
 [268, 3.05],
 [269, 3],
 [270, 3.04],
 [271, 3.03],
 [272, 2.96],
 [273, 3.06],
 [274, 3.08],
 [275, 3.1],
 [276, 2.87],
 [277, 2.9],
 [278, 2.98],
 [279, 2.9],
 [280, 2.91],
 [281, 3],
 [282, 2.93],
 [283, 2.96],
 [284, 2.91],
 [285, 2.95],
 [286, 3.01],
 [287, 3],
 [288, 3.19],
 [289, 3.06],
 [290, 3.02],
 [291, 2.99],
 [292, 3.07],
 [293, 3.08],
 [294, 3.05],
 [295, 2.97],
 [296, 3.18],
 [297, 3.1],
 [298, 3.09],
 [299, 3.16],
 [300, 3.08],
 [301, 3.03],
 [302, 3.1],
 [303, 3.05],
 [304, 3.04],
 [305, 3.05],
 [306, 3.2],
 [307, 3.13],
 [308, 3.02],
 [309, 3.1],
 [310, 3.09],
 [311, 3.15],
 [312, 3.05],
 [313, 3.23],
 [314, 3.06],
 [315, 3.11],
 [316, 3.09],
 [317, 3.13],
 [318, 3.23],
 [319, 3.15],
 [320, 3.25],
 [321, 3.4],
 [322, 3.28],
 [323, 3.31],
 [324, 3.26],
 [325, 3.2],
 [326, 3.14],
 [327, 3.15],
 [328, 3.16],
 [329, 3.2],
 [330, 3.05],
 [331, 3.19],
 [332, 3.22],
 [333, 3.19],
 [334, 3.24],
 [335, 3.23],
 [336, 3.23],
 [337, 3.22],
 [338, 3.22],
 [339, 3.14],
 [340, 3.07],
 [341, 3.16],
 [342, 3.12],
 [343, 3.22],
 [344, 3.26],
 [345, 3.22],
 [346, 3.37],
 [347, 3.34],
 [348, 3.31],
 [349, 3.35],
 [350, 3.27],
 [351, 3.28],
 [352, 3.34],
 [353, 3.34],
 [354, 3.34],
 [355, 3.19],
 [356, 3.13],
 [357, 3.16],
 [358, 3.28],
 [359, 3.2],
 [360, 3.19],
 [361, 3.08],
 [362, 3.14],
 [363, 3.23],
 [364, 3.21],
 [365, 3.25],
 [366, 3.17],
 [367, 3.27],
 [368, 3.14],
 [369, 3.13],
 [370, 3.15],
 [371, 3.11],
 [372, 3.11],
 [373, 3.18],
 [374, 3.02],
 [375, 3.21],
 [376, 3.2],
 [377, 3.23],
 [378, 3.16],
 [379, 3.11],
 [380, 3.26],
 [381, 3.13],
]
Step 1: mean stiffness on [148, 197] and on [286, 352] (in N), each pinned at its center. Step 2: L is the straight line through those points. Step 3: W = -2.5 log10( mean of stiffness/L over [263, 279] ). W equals 0.06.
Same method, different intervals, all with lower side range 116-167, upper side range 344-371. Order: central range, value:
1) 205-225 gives 0.050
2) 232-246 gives 0.075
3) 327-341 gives 0.019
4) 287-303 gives 0.059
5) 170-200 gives 0.009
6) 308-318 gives 0.044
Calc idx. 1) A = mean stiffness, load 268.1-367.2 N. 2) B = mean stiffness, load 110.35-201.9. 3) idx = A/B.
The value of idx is 1.0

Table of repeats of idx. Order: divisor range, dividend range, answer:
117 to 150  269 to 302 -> 0.93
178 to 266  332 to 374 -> 1.02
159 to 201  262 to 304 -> 0.93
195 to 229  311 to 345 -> 1.01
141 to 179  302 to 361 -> 0.97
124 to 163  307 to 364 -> 0.98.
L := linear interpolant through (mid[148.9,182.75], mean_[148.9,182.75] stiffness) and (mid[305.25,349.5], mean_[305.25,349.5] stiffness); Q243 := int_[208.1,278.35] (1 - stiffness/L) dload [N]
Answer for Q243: 3.36 N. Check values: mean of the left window 3.29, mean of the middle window 3.09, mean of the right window 3.19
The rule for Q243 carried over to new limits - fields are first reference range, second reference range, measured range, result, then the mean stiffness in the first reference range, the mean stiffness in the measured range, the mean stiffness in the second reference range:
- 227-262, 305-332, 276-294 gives 0.81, 3.09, 2.99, 3.17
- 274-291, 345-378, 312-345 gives -0.75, 2.98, 3.19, 3.22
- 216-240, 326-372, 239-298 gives 1.59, 3.11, 3.06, 3.21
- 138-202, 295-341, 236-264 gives 0.97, 3.26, 3.09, 3.15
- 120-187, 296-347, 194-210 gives 0.25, 3.27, 3.19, 3.16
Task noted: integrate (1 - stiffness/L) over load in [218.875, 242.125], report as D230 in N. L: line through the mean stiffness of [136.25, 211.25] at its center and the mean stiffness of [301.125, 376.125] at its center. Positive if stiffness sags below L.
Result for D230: 0.9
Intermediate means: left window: 3.25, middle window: 3.1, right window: 3.19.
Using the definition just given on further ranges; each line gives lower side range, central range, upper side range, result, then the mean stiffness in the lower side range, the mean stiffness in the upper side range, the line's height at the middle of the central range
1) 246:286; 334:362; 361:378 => -0.8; 3.05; 3.17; 3.14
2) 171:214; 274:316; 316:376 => 2.1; 3.21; 3.21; 3.21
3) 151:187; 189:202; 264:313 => 0.0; 3.28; 3.04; 3.23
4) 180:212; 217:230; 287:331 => 0.1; 3.19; 3.13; 3.18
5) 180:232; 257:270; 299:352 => 0.3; 3.17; 3.18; 3.18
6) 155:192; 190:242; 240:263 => 0.7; 3.27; 3.1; 3.18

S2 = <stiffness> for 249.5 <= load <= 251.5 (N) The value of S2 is 3.13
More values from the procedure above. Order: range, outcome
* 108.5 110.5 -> 3.12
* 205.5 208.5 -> 3.11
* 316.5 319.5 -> 3.17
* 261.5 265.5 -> 3.12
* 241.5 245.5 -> 3.05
